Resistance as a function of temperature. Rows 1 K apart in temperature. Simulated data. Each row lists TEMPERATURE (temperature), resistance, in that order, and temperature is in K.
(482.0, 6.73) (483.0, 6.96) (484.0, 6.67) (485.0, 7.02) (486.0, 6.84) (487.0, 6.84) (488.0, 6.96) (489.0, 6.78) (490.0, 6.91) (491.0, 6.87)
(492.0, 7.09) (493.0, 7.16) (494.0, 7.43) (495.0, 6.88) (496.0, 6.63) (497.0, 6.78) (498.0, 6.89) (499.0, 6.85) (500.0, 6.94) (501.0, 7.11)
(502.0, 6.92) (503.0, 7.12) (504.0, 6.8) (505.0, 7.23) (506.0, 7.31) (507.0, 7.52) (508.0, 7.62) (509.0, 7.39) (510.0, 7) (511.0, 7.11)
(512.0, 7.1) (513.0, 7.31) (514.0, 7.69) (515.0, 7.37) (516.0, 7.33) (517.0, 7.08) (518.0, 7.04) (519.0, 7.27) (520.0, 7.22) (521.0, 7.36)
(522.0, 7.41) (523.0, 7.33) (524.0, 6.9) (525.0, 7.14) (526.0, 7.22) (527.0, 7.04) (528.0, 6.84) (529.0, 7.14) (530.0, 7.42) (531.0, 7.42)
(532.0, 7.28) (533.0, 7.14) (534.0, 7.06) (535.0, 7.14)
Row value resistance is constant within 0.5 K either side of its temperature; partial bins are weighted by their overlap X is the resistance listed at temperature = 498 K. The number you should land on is 6.89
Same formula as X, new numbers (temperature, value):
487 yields 6.84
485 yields 7.02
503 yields 7.12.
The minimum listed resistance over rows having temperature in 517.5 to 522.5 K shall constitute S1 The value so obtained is 7.04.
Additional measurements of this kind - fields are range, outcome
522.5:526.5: 6.9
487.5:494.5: 6.78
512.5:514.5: 7.31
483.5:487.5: 6.67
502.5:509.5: 6.8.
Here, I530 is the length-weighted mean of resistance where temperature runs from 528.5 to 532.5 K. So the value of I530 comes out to 7.31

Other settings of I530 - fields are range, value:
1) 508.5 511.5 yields 7.17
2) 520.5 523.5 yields 7.37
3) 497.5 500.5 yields 6.89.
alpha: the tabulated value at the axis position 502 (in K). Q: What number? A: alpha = 6.92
